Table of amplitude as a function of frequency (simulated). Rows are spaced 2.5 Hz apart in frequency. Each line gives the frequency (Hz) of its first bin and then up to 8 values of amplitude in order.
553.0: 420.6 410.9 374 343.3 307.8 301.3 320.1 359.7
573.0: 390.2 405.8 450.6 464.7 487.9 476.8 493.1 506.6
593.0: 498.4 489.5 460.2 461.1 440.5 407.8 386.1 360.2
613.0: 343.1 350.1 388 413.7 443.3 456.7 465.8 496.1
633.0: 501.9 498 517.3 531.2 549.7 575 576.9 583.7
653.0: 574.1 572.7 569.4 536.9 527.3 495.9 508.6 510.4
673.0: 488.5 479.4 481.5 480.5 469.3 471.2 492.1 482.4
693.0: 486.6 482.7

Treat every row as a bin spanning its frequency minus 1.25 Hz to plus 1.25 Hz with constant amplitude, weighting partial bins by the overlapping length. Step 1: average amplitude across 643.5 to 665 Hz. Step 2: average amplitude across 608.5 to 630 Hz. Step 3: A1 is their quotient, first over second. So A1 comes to 1.39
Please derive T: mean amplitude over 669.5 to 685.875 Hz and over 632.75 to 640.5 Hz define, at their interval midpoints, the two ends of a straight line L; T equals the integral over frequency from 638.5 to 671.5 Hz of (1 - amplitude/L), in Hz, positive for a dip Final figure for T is -3.2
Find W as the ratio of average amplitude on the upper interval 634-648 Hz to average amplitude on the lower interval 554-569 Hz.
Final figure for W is 1.56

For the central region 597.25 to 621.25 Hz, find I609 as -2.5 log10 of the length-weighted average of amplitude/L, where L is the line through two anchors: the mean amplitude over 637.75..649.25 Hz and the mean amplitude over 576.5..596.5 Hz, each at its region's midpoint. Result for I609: 0.26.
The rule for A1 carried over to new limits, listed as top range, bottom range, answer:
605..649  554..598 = 1.10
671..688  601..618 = 1.25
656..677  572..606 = 1.12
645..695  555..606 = 1.23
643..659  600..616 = 1.46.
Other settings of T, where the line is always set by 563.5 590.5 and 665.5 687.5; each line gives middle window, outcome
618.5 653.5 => -3.84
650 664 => -2.58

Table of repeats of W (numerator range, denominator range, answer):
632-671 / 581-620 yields 1.24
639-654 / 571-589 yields 1.26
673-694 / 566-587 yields 1.16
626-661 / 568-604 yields 1.19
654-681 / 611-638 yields 1.18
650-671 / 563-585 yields 1.37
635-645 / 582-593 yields 1.08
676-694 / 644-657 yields 0.83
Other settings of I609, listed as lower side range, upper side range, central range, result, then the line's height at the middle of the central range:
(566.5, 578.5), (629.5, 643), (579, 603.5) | -0.147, 419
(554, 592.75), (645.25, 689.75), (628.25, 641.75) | -0.053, 482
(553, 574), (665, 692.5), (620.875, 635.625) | -0.102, 429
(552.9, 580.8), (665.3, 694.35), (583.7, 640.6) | -0.078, 420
